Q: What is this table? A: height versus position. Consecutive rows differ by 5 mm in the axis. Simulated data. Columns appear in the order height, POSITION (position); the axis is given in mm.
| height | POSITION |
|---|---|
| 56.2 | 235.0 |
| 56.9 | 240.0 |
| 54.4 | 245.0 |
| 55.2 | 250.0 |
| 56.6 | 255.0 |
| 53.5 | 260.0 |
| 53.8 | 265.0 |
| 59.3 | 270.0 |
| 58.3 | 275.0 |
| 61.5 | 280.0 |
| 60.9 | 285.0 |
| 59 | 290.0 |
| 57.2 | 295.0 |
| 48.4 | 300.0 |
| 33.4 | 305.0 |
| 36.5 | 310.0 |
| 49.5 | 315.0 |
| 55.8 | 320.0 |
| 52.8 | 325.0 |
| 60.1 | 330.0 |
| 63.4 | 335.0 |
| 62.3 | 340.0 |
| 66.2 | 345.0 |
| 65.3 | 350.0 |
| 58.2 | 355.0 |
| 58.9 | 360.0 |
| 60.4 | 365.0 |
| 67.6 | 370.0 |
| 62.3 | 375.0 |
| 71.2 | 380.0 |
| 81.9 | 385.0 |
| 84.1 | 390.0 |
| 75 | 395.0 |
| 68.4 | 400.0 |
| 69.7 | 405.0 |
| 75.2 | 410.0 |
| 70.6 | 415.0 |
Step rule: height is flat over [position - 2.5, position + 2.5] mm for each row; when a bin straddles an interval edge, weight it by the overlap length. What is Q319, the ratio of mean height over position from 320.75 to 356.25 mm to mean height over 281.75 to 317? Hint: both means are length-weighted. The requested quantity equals 1.2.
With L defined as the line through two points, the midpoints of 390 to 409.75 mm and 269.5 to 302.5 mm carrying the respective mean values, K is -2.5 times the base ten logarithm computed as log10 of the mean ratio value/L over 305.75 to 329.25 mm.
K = 0.27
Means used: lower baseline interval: 57.7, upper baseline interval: 73.2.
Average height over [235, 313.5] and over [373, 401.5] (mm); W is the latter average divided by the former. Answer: 1.38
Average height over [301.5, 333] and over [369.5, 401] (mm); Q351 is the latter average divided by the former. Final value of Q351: 1.5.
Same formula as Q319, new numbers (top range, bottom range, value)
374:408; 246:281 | 1.30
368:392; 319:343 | 1.24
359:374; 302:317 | 1.58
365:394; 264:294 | 1.23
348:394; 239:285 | 1.20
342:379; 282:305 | 1.17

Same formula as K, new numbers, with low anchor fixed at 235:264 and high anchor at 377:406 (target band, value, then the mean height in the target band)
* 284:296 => 0.03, 59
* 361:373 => 0.14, 63.3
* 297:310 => 0.47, 40.7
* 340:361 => 0.11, 62.4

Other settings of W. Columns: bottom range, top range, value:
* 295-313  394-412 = 1.70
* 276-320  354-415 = 1.36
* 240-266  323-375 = 1.12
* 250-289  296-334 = 0.85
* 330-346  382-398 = 1.26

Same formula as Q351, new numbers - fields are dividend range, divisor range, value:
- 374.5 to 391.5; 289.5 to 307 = 1.55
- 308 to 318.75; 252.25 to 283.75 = 0.78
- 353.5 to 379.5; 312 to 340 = 1.10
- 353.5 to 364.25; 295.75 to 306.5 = 1.33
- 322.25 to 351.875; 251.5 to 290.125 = 1.07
